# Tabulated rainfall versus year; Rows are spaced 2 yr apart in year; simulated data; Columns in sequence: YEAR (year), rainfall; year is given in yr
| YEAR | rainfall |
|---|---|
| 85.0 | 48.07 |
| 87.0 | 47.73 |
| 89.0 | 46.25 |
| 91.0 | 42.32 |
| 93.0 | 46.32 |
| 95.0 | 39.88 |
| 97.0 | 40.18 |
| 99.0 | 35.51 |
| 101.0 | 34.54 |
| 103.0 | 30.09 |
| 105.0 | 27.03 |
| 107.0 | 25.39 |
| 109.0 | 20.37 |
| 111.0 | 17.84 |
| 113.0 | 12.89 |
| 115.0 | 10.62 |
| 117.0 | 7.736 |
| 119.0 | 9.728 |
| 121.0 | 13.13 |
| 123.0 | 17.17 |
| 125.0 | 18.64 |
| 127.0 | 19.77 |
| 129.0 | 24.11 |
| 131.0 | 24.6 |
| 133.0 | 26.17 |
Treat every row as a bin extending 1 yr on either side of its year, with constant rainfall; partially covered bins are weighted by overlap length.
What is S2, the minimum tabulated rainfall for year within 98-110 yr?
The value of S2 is 20.37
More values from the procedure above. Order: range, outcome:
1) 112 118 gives 7.736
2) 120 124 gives 13.13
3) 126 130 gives 19.77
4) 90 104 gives 30.09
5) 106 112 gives 17.84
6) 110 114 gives 12.89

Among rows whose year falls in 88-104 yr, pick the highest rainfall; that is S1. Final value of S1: 46.32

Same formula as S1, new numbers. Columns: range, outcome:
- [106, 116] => 25.39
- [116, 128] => 19.77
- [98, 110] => 35.51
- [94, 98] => 40.18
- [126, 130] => 24.11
